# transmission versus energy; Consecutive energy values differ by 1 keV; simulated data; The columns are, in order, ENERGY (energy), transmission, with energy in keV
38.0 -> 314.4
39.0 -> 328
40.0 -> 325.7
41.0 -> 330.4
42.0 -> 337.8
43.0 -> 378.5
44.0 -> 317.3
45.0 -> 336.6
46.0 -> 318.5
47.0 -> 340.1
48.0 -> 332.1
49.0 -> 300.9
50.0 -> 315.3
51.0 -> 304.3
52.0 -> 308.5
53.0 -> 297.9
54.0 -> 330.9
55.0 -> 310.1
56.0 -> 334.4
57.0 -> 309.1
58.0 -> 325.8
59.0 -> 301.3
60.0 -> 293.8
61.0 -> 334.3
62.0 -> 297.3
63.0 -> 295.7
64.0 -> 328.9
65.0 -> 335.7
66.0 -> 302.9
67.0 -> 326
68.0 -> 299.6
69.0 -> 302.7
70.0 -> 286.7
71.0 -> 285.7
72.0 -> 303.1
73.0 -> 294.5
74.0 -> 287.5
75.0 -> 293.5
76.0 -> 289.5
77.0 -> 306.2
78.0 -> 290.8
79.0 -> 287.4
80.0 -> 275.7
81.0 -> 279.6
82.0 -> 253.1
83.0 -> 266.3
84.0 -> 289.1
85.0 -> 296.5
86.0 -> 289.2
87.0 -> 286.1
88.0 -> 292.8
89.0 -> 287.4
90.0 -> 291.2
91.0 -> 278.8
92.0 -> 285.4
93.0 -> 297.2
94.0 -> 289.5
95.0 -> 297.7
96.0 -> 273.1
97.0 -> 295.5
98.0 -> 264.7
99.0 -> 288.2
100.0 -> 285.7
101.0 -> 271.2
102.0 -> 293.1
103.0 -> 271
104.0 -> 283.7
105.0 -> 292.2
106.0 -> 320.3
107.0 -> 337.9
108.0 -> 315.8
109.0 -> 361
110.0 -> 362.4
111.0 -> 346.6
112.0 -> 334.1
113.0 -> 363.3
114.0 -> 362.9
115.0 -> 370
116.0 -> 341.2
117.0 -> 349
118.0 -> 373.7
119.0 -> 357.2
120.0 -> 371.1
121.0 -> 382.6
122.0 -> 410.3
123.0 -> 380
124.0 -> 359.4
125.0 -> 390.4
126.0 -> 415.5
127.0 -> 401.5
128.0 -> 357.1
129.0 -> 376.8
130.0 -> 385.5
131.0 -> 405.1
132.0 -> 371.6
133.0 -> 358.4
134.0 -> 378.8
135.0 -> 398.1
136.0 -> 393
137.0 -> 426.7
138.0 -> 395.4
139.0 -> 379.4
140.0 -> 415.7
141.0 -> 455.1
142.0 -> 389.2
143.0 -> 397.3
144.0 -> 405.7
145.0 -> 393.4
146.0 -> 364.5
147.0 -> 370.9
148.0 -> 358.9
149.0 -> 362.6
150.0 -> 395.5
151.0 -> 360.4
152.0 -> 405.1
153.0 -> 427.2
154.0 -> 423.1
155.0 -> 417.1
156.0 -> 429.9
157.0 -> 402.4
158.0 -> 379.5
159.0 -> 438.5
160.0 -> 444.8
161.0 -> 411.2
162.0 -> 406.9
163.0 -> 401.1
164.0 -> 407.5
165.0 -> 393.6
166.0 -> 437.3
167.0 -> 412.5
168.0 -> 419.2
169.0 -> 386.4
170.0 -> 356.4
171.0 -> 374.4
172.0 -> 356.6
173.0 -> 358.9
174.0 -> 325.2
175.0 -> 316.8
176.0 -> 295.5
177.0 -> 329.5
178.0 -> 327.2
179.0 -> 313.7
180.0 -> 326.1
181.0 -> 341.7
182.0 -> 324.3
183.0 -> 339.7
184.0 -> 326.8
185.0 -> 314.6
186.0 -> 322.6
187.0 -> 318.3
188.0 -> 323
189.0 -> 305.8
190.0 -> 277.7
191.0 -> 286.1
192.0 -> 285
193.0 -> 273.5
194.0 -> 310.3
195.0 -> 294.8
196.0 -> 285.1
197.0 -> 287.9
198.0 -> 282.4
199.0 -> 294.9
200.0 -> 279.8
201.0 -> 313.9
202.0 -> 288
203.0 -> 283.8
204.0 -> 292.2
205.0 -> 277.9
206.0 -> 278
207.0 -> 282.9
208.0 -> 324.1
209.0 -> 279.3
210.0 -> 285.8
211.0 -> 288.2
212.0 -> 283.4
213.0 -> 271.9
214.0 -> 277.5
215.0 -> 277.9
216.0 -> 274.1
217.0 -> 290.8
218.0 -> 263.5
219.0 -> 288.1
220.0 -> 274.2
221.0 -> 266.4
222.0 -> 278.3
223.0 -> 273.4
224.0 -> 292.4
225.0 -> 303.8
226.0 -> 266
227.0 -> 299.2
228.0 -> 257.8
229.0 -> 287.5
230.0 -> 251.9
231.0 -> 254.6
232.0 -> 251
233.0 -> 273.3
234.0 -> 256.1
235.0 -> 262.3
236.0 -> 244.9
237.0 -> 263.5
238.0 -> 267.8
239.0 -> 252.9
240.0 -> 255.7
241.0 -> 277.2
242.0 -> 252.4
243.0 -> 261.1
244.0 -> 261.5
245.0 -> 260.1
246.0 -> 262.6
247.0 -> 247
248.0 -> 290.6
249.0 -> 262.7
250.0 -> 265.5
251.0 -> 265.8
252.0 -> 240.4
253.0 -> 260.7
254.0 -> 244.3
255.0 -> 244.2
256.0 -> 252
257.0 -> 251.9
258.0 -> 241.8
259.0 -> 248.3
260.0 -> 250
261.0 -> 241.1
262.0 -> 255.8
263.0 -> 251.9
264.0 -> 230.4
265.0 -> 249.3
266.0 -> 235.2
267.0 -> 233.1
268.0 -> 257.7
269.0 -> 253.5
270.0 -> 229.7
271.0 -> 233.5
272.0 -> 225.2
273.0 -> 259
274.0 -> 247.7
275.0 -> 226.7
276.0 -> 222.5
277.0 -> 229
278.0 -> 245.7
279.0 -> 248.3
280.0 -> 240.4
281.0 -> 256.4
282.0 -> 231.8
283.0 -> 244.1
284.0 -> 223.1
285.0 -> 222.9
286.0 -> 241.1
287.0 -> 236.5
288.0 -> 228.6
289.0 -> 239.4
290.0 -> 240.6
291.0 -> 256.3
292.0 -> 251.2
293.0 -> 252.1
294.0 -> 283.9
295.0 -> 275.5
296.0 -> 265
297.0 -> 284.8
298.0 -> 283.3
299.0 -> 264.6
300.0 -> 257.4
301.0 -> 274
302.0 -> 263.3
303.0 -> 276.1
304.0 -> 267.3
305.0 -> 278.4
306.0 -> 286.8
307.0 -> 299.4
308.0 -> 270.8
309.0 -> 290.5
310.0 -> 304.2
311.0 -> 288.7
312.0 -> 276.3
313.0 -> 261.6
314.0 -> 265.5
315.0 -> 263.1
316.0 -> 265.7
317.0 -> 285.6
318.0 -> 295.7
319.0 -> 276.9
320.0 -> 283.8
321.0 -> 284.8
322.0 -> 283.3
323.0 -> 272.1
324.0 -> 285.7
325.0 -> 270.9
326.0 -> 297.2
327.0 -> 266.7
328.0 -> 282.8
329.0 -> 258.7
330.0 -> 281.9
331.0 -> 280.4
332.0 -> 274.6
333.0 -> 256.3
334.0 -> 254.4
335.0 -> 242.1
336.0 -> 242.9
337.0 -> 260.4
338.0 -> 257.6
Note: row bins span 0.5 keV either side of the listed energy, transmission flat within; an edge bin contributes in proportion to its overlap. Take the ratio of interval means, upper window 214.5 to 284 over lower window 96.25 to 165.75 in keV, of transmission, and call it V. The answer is 0.7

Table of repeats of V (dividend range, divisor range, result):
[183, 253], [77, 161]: 0.80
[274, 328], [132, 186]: 0.69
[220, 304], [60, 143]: 0.77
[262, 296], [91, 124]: 0.75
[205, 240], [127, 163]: 0.69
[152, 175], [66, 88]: 1.37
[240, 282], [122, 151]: 0.64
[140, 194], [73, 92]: 1.28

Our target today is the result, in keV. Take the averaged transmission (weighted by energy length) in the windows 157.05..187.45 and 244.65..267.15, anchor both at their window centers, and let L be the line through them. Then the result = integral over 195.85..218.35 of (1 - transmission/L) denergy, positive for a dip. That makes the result 2.3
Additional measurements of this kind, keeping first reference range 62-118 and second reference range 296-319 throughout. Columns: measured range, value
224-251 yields 1.9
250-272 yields 2.8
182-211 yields -0.7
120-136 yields -4.6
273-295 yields 2.9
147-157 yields -3.4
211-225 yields 0.4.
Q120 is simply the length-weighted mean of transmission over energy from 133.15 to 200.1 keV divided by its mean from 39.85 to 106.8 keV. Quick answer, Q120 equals 1.20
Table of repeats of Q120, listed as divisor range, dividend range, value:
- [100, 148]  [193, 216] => 0.79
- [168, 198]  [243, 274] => 0.78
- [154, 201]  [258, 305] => 0.72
